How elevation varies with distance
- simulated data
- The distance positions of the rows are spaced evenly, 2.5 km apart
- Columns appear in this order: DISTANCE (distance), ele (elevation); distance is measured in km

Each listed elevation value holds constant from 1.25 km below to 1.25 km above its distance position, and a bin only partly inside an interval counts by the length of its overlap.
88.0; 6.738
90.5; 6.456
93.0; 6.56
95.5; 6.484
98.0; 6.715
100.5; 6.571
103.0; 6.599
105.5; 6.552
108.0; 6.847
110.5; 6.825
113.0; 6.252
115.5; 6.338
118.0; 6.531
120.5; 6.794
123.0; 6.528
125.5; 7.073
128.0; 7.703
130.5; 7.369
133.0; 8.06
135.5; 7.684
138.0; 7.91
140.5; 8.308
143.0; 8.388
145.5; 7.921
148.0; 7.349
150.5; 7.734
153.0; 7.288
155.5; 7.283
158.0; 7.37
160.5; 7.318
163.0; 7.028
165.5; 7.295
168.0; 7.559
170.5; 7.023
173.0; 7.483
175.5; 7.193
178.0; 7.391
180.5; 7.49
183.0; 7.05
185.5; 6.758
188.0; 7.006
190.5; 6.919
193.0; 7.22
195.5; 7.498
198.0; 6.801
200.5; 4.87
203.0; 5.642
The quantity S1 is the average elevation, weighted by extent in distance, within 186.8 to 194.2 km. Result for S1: 7.05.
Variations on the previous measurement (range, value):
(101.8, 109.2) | 6.67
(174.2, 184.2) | 7.28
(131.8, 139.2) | 7.88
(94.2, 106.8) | 6.59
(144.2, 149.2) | 7.65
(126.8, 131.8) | 7.54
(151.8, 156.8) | 7.29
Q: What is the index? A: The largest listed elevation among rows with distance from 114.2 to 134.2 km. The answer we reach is 8.06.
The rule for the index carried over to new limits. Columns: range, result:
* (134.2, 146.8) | 8.388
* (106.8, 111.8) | 6.847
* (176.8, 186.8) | 7.49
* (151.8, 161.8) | 7.37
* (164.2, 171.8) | 7.559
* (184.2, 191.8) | 7.006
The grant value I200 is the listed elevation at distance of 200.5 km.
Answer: 4.87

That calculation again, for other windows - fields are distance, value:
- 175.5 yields 7.193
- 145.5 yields 7.921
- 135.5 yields 7.684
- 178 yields 7.391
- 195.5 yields 7.498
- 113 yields 6.252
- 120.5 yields 6.794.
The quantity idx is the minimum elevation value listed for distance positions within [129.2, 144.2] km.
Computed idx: 7.369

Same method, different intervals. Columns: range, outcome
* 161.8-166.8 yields 7.028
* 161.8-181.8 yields 7.023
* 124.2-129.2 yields 7.073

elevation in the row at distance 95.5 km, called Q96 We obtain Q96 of 6.484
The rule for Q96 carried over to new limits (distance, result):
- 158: 7.37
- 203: 5.642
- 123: 6.528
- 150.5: 7.734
